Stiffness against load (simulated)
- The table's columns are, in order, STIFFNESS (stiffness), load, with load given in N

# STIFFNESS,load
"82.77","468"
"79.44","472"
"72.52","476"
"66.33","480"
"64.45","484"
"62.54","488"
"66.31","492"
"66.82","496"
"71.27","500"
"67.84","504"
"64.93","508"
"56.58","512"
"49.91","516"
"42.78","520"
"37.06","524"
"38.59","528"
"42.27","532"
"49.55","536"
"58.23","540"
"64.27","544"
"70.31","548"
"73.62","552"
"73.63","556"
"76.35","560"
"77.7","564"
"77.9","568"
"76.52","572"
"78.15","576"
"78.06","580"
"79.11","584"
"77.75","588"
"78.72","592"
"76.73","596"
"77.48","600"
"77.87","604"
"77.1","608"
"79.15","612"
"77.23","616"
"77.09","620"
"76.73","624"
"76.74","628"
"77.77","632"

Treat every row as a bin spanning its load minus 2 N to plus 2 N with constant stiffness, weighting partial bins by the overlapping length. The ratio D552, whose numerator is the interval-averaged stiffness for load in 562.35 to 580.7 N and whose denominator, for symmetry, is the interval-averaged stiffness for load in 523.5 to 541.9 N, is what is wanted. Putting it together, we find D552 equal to 1.70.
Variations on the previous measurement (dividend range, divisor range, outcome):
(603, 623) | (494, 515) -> 1.20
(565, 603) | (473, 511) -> 1.16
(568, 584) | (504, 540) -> 1.57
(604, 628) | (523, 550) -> 1.49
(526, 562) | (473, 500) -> 0.90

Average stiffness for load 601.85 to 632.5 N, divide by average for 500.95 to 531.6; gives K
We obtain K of 1.5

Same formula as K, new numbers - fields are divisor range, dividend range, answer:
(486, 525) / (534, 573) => 1.18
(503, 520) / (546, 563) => 1.29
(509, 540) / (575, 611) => 1.67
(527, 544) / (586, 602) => 1.56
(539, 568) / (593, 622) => 1.08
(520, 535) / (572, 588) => 1.93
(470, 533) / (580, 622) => 1.31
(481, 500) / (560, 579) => 1.18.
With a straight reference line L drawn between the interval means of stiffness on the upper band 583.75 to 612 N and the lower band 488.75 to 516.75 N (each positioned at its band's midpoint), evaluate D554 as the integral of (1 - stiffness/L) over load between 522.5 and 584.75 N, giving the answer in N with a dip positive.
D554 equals 5.3 N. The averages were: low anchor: 63.9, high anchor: 77.8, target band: 65.7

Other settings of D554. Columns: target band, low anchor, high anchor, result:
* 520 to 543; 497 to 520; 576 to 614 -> 6.91 N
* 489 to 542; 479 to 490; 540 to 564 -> 9.62 N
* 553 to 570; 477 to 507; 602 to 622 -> -0.74 N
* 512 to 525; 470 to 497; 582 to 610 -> 4.65 N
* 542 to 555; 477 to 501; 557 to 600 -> 0.73 N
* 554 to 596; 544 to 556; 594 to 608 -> -1.86 N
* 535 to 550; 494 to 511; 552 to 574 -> 2.42 N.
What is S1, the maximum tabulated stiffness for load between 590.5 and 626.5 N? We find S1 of 79.15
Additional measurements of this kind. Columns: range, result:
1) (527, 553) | 73.62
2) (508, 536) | 64.93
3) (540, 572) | 77.9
